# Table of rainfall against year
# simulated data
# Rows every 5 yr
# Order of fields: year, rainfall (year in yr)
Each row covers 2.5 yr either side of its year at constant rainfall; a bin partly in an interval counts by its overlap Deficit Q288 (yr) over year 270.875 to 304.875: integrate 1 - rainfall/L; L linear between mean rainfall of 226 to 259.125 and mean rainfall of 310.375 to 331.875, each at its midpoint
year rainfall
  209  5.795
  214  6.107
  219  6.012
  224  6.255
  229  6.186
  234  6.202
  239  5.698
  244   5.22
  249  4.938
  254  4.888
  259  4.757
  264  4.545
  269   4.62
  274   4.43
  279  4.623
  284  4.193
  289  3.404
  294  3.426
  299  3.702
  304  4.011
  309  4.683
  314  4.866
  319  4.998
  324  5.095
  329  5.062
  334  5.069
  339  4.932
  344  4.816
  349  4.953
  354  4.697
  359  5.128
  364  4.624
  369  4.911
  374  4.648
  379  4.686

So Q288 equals 8.0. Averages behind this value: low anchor 5.47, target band 3.98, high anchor 4.99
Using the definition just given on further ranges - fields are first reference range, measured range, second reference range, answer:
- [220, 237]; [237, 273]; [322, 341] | 5.94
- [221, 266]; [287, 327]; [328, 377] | 6.30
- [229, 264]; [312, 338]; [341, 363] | -0.16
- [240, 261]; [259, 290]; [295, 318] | 2.16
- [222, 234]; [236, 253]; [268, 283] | 1.06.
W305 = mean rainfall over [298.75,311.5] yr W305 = 4.21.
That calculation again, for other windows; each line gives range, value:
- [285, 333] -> 4.38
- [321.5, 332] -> 5.08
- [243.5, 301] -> 4.37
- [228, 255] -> 5.52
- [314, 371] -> 4.93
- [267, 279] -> 4.54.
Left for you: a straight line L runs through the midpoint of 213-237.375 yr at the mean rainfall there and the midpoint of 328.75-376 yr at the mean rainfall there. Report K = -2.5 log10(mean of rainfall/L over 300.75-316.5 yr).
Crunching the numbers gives 0.184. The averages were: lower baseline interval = 6.14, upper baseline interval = 4.88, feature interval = 4.48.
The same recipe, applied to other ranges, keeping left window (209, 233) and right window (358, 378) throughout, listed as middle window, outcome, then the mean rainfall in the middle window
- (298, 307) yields 0.34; 3.93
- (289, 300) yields 0.48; 3.51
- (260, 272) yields 0.23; 4.6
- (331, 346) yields 0.02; 4.95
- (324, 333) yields 0.02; 5.07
